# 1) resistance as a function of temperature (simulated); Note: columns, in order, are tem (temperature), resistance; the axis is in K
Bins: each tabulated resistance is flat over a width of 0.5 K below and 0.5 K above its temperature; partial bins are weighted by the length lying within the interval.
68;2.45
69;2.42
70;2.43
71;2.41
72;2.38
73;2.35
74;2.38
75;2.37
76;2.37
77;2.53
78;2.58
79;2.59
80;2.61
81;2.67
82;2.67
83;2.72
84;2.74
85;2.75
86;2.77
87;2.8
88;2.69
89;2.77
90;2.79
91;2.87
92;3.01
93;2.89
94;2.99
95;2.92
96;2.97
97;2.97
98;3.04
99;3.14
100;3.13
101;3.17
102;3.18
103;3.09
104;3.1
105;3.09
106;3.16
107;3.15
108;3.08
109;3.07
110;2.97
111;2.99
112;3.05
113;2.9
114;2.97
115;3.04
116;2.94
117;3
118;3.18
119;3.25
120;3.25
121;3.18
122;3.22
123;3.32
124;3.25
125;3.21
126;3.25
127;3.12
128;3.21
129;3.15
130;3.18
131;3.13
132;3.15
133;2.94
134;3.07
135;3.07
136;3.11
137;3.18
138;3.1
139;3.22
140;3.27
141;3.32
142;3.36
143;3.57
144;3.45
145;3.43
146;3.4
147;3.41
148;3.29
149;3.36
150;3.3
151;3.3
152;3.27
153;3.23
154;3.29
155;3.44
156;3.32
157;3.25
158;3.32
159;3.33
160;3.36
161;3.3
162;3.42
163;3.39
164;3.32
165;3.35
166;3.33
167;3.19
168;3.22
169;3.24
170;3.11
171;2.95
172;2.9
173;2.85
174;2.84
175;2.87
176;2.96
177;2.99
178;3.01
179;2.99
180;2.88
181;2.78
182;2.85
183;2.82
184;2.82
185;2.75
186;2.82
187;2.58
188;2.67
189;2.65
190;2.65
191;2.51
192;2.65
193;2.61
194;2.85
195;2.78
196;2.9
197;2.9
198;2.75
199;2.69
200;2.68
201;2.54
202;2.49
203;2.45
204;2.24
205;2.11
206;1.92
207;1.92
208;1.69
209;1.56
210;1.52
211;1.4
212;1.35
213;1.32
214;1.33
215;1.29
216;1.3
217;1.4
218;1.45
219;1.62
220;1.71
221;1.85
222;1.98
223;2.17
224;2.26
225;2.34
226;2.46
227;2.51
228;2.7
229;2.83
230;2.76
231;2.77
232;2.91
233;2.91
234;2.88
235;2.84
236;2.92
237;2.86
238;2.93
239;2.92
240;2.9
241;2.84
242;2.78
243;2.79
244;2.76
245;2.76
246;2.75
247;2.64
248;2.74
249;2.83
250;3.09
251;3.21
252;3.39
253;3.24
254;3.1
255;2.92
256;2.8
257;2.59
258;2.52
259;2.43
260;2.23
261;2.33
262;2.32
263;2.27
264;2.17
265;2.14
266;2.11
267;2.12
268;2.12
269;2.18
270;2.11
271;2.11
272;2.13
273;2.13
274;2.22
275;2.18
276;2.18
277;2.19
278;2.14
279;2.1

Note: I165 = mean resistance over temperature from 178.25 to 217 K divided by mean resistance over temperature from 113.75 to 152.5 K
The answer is 0.73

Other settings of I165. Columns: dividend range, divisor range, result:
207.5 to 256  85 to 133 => 0.79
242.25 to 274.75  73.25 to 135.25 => 0.86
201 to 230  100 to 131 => 0.62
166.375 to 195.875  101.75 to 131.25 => 0.92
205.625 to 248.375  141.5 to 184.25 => 0.71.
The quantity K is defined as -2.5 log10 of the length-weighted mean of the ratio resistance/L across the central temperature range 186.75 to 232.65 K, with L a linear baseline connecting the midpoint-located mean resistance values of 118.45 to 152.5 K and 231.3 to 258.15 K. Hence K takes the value 0.329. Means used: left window 3.24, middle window 2.22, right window 2.89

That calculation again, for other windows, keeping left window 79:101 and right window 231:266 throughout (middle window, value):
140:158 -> -0.189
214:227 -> 0.450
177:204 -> 0.023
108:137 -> -0.103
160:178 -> -0.122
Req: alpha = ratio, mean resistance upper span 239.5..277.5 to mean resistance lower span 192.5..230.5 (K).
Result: 1.19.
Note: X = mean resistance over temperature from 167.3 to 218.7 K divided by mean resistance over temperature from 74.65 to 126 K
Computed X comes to 0.83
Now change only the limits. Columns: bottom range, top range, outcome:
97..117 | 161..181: 1.01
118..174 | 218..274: 0.79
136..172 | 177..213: 0.75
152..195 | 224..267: 0.90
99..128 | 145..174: 1.05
